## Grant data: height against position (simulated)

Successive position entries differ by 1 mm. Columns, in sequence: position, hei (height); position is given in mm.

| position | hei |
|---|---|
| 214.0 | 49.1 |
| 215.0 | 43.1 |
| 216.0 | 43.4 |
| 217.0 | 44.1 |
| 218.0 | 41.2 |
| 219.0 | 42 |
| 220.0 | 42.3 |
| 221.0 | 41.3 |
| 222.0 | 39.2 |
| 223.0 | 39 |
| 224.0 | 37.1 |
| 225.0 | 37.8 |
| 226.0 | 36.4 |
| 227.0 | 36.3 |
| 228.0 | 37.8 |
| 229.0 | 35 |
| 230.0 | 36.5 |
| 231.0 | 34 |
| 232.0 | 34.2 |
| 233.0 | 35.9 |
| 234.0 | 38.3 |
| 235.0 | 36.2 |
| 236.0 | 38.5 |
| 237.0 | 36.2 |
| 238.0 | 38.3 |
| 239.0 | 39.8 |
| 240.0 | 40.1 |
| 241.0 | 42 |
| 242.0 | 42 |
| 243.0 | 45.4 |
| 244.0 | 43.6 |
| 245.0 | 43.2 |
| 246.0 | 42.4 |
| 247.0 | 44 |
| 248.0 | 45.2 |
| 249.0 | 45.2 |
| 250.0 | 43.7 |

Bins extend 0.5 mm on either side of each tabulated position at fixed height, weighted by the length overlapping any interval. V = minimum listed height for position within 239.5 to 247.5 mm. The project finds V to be 40.1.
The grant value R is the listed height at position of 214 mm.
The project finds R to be 49.1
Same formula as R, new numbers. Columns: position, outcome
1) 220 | 42.3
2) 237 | 36.2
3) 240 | 40.1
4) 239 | 39.8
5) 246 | 42.4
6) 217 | 44.1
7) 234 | 38.3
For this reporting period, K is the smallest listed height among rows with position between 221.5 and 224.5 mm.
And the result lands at 37.1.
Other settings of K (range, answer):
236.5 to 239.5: 36.2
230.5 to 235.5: 34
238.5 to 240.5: 39.8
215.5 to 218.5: 41.2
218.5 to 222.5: 39.2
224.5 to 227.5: 36.3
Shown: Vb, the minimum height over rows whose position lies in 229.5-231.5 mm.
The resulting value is 34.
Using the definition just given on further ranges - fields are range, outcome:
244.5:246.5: 42.4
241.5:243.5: 42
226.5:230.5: 35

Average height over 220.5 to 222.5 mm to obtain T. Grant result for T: 40.2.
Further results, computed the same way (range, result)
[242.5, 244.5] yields 44.5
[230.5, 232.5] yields 34.1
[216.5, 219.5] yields 42.4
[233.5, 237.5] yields 37.3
